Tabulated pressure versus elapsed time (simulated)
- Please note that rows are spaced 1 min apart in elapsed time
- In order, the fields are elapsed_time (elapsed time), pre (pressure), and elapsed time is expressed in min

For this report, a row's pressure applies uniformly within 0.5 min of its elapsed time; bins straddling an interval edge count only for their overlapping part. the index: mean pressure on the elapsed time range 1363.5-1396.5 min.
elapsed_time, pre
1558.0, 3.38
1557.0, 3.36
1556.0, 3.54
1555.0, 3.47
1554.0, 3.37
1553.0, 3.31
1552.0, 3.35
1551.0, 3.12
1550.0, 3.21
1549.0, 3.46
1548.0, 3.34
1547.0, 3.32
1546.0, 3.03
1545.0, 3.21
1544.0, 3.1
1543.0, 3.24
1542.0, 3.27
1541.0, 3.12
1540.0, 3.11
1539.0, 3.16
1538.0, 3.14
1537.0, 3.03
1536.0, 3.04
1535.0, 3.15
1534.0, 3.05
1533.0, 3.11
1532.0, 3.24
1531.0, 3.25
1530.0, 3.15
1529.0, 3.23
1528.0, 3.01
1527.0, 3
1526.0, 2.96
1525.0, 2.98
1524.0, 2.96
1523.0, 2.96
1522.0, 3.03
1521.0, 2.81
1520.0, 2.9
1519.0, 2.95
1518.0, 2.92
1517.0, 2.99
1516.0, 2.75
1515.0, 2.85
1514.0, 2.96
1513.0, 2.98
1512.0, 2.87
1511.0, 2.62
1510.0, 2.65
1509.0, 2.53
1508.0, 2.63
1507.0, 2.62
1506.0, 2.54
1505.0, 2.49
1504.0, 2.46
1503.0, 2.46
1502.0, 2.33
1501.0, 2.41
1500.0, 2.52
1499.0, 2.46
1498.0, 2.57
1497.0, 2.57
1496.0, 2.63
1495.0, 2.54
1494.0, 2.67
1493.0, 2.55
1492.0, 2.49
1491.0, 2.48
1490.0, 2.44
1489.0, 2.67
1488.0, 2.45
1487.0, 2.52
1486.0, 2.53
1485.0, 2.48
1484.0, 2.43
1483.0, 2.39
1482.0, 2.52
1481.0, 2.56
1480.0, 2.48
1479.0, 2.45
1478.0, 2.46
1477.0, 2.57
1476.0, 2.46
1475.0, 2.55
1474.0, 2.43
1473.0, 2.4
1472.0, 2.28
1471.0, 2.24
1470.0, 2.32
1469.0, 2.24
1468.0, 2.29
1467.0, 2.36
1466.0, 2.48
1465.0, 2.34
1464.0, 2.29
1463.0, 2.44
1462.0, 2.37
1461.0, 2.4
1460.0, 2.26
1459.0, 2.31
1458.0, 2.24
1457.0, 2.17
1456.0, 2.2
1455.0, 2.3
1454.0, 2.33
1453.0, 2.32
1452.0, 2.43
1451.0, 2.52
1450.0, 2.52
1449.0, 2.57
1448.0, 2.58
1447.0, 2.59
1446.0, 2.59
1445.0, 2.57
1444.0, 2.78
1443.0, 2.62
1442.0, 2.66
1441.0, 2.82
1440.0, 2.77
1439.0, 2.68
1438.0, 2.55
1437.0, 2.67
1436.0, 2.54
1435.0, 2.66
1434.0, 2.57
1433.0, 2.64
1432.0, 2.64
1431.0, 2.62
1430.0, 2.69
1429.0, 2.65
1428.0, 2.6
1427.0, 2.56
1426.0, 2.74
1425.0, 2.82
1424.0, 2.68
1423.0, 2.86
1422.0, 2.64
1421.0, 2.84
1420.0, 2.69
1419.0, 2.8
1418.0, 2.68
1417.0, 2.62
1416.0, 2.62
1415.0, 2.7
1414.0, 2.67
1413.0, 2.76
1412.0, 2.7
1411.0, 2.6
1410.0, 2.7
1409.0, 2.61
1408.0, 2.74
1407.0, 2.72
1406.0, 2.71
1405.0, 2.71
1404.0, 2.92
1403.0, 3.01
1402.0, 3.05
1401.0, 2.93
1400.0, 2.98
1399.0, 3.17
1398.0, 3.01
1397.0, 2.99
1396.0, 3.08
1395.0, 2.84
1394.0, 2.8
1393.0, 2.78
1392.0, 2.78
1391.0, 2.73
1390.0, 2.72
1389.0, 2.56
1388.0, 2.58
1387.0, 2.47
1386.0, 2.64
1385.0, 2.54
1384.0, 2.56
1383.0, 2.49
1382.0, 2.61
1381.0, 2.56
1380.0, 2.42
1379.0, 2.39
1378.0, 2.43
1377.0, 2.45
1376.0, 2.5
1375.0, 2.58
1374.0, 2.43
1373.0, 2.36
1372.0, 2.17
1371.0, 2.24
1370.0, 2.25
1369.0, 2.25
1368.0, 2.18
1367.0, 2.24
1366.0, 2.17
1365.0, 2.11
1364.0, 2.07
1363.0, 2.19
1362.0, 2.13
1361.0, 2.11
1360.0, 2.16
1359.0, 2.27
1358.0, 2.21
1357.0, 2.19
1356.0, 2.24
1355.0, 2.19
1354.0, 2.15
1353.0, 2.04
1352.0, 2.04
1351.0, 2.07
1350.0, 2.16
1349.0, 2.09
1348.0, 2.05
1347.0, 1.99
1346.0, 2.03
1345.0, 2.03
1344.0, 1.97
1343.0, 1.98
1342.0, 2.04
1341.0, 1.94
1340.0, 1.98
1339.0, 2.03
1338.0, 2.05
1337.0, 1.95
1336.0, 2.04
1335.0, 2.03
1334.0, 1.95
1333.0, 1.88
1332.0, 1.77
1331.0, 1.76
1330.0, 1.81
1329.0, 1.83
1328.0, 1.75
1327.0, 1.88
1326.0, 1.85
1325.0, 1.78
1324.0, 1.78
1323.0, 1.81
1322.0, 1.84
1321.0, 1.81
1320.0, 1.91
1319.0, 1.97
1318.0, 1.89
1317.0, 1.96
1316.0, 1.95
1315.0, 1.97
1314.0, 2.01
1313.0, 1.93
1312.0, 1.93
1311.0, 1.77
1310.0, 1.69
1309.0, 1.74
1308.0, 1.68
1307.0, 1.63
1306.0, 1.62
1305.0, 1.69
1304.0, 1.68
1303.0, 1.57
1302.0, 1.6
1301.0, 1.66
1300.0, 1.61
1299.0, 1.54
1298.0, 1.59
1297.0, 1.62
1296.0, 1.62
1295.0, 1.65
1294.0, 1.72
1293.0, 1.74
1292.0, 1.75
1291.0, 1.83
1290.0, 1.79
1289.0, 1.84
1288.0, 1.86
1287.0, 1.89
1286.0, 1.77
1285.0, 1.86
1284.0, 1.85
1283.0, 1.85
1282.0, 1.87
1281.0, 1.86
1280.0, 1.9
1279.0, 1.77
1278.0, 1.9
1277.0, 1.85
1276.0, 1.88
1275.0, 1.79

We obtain 2.48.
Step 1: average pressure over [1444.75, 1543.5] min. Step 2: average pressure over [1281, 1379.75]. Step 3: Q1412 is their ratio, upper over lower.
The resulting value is 1.35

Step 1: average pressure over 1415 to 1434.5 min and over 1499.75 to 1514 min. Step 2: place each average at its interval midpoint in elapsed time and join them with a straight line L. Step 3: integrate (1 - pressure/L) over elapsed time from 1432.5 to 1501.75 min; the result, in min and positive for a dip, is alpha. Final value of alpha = 4.1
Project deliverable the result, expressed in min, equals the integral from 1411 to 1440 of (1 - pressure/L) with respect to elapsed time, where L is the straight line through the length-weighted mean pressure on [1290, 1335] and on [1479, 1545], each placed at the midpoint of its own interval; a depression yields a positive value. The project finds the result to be -4.1 min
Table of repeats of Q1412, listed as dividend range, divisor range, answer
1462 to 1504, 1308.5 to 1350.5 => 1.28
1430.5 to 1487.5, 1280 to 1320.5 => 1.39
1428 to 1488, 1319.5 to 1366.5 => 1.24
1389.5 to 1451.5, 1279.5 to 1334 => 1.53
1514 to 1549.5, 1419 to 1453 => 1.16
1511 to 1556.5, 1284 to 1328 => 1.75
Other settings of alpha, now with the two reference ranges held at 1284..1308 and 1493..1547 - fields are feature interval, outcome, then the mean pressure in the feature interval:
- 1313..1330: -0.35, 1.87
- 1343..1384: -3.44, 2.23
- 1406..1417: -1.78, 2.68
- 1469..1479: 0.87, 2.41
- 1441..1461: 0.41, 2.46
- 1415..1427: -1.84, 2.72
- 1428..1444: -1.44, 2.65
